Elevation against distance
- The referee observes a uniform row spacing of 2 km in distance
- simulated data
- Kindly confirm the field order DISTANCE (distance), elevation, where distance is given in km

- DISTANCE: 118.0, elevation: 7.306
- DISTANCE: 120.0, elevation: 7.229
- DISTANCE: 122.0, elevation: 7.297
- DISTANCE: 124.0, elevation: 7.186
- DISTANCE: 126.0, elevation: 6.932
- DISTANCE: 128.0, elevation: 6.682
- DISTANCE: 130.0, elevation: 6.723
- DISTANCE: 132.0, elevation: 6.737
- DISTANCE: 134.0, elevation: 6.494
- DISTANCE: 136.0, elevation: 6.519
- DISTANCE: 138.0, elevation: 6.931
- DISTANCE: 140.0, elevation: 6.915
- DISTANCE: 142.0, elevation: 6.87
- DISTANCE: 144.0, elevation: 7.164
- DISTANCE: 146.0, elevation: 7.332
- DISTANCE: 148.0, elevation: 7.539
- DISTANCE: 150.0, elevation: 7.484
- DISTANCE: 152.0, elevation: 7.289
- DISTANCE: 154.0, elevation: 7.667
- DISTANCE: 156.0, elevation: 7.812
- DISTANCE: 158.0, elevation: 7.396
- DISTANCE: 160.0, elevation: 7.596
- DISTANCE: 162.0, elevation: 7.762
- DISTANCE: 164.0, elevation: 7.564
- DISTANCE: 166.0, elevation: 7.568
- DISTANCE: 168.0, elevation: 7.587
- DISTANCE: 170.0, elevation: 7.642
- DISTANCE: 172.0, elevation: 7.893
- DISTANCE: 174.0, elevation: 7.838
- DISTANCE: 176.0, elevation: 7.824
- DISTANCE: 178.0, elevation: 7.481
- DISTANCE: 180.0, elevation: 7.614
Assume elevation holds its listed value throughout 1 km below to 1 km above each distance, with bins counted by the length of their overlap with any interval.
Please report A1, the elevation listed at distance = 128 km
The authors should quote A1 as 6.682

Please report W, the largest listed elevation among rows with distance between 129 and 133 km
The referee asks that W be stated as 6.737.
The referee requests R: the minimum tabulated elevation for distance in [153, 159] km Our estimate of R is 7.396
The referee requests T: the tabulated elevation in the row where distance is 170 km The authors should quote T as 7.642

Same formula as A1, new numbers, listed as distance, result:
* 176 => 7.824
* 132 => 6.737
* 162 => 7.762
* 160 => 7.596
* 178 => 7.481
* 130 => 6.723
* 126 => 6.932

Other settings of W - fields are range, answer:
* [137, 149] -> 7.539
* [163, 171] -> 7.642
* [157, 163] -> 7.762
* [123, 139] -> 7.186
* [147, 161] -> 7.812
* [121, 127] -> 7.297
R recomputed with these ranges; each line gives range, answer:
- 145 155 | 7.289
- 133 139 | 6.494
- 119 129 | 6.682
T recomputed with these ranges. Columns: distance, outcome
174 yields 7.838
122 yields 7.297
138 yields 6.931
